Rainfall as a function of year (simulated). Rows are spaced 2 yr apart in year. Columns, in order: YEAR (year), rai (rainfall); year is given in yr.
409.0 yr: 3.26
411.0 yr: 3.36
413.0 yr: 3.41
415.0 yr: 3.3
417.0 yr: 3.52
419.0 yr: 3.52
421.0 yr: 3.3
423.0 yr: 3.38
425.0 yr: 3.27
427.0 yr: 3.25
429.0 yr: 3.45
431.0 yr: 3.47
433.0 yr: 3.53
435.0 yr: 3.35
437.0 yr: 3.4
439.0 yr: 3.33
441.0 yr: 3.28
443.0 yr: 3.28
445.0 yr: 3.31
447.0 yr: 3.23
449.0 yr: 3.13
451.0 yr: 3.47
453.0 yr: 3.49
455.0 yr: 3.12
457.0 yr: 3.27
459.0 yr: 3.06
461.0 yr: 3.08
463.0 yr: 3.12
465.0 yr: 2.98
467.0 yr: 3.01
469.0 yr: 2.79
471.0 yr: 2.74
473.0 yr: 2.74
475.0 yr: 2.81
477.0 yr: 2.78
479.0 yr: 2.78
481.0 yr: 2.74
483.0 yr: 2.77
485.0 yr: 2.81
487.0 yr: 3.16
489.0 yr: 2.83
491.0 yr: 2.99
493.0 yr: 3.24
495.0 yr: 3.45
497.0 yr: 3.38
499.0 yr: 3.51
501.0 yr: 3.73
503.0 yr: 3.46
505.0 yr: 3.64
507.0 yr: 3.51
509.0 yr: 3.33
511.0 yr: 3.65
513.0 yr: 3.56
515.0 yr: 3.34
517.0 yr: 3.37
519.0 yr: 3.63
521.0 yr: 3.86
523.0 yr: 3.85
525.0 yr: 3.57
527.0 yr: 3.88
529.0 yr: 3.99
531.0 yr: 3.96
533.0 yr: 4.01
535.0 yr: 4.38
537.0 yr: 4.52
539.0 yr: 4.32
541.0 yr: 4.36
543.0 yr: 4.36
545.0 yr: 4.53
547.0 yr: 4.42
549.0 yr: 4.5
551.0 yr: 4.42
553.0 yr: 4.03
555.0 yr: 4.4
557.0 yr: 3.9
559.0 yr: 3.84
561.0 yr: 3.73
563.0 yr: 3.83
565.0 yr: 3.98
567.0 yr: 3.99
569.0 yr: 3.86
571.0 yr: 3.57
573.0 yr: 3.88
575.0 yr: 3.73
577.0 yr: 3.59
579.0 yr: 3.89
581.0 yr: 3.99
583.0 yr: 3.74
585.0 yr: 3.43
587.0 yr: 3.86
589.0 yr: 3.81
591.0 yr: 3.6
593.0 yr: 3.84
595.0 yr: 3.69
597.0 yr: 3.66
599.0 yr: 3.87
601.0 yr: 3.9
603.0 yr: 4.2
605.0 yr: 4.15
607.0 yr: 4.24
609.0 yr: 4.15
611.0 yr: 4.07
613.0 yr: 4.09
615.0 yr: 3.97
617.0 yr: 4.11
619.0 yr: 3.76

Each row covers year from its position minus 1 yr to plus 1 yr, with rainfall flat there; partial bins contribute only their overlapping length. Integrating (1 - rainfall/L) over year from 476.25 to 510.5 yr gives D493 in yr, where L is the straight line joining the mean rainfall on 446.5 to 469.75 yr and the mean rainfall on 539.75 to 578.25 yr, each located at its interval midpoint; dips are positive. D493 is 2.7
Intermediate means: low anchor 3.15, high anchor 4.05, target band 3.19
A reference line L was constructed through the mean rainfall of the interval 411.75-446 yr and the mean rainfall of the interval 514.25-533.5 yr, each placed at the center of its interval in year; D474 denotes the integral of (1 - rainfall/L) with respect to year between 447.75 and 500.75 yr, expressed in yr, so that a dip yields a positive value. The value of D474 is 7.3 yr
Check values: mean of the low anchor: 3.37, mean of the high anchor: 3.74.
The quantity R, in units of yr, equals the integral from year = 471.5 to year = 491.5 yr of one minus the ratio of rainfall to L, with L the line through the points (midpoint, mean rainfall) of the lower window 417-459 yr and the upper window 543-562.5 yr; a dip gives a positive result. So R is 4.53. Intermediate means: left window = 3.34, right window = 4.2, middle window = 2.83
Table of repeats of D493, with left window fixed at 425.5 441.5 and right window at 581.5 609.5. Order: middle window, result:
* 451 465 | 1.1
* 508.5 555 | -4.2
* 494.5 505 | 0.2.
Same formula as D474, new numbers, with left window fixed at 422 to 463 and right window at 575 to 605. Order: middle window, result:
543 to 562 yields -2.8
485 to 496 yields 1.1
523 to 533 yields -0.8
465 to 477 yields 2.0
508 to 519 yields 0.2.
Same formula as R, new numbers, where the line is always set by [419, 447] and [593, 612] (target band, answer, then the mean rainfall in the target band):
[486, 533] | 1.5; 3.53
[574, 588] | 0.6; 3.75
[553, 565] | -0.4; 3.95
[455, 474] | 2.7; 2.98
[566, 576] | 0.2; 3.81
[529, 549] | -3.0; 4.31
